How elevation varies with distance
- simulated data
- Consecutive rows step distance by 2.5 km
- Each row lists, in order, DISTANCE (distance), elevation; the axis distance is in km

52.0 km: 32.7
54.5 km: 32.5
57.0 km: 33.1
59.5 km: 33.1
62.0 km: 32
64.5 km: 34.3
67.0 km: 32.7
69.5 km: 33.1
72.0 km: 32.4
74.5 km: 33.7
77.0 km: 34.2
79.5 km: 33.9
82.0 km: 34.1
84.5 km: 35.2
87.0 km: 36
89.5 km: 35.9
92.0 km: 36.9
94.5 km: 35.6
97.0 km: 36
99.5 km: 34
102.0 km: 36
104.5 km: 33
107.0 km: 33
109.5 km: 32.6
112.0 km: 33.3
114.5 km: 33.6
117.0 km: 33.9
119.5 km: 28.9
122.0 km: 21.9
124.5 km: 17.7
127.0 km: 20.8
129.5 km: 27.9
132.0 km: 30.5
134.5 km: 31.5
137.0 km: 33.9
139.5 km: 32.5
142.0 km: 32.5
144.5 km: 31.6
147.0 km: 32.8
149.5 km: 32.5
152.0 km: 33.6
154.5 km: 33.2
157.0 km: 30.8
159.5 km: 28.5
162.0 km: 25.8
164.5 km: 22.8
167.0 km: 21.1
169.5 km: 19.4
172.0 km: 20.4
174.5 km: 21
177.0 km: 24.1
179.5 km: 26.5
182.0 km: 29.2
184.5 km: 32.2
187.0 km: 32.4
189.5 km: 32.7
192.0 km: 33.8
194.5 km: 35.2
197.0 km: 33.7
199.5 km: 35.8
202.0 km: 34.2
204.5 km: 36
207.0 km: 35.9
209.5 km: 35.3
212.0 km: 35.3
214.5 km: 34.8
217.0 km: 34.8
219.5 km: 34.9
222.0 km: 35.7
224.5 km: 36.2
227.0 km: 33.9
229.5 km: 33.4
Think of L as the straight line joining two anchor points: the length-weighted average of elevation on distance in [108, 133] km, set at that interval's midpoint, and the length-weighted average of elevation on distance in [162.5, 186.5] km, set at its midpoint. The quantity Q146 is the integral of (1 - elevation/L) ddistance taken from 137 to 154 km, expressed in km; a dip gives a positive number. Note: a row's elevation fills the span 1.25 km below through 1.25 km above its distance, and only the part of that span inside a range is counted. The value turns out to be -4.1 km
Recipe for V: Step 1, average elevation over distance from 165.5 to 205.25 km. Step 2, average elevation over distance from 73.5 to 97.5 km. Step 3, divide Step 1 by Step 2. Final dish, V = 0.8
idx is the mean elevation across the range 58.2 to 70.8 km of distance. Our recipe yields 33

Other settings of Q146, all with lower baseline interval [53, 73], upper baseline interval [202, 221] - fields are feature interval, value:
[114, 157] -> 5.21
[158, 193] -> 8.35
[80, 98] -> -1.23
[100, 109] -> -0.09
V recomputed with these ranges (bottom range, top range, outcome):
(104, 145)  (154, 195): 0.92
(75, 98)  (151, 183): 0.73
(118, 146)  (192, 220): 1.24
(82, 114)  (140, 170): 0.84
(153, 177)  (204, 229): 1.42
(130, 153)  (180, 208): 1.04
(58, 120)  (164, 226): 0.91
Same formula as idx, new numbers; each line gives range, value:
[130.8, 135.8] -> 31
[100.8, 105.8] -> 34.5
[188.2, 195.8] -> 33.9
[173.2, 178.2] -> 22.5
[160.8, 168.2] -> 23.2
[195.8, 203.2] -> 34.6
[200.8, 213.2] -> 35.3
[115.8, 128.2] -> 24.6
